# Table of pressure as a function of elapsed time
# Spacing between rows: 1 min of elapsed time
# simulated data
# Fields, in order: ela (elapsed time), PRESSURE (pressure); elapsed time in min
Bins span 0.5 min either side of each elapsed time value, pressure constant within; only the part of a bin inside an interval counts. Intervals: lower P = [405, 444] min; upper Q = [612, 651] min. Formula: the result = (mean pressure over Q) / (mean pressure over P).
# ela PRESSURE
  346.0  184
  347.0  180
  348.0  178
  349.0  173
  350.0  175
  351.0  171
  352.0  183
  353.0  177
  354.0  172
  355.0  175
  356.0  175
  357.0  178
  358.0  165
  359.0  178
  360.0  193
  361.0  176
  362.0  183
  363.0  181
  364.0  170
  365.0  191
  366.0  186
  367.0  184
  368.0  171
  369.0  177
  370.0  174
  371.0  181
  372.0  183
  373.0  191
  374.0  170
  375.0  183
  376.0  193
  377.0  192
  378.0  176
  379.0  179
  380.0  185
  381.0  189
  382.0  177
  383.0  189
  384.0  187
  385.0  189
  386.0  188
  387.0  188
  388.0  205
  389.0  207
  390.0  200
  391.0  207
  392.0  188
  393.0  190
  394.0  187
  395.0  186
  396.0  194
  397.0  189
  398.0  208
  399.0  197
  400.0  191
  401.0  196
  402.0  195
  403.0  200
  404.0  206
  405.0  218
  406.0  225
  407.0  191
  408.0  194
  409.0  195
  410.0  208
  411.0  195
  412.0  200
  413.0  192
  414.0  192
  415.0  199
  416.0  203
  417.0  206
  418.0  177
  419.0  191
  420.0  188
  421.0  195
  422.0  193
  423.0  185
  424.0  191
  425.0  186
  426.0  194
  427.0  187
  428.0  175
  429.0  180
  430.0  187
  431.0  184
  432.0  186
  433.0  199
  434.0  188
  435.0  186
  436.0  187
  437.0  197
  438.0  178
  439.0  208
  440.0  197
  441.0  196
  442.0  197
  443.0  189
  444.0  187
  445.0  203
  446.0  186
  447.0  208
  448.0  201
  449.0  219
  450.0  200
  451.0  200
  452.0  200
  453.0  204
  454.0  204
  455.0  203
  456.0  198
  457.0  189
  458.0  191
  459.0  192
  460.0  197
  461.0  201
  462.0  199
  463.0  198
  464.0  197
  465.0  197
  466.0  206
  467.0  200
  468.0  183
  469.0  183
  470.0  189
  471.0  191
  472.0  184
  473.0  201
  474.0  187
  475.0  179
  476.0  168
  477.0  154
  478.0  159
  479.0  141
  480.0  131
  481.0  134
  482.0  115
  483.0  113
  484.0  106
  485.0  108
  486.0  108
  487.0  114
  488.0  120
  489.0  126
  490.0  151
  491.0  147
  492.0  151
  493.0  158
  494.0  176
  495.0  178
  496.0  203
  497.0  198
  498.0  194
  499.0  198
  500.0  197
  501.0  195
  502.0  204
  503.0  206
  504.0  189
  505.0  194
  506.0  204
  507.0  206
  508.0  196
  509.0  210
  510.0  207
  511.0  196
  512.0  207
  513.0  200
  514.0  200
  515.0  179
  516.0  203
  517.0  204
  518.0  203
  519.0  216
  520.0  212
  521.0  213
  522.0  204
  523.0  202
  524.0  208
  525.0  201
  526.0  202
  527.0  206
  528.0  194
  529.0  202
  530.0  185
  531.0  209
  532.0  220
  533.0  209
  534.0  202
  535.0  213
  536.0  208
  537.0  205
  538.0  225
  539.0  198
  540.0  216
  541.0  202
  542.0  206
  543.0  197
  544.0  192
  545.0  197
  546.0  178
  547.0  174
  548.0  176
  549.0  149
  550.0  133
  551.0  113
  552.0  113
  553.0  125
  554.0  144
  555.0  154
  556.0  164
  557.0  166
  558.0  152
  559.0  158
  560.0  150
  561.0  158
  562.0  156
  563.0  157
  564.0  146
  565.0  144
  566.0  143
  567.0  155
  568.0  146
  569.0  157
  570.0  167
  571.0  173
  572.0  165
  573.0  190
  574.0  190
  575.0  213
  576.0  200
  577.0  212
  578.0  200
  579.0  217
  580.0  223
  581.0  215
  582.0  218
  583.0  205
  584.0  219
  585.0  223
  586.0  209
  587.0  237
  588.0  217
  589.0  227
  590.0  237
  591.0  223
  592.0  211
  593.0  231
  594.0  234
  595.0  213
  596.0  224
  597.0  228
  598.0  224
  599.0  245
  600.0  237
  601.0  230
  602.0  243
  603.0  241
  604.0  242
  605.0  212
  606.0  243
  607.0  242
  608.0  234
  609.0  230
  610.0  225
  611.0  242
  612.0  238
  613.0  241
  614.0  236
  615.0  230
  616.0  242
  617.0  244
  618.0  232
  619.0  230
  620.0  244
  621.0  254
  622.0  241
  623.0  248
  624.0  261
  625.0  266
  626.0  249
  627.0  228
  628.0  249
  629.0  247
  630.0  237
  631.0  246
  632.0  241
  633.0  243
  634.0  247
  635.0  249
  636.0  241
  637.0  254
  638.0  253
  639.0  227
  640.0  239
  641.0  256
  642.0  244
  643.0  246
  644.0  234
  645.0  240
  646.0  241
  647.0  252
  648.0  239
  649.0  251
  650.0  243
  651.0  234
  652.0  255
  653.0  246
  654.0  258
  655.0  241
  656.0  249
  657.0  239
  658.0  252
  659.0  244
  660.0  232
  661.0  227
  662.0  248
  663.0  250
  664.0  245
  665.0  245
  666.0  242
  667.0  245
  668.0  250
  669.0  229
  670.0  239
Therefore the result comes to 1.3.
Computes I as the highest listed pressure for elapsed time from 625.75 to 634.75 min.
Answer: 249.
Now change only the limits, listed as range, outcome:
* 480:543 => 225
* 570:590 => 237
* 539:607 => 245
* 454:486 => 206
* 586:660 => 266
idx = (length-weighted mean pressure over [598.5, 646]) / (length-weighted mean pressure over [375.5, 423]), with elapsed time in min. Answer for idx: 1.24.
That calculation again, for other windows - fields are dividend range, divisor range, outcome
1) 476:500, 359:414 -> 0.78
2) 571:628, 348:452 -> 1.20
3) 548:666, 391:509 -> 1.17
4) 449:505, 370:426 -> 0.91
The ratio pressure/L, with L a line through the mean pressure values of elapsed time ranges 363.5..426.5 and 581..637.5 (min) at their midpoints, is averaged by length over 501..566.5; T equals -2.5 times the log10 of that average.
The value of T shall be 0.18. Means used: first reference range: 191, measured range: 186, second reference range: 235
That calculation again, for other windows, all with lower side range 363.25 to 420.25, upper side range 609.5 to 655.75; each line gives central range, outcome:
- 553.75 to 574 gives 0.40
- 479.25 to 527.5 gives 0.21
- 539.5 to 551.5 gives 0.25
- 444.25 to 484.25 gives 0.13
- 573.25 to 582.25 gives 0.11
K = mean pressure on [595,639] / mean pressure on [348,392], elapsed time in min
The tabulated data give 1.31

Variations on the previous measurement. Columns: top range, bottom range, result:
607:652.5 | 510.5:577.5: 1.33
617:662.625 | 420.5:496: 1.37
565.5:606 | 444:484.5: 1.15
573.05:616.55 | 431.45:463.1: 1.15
